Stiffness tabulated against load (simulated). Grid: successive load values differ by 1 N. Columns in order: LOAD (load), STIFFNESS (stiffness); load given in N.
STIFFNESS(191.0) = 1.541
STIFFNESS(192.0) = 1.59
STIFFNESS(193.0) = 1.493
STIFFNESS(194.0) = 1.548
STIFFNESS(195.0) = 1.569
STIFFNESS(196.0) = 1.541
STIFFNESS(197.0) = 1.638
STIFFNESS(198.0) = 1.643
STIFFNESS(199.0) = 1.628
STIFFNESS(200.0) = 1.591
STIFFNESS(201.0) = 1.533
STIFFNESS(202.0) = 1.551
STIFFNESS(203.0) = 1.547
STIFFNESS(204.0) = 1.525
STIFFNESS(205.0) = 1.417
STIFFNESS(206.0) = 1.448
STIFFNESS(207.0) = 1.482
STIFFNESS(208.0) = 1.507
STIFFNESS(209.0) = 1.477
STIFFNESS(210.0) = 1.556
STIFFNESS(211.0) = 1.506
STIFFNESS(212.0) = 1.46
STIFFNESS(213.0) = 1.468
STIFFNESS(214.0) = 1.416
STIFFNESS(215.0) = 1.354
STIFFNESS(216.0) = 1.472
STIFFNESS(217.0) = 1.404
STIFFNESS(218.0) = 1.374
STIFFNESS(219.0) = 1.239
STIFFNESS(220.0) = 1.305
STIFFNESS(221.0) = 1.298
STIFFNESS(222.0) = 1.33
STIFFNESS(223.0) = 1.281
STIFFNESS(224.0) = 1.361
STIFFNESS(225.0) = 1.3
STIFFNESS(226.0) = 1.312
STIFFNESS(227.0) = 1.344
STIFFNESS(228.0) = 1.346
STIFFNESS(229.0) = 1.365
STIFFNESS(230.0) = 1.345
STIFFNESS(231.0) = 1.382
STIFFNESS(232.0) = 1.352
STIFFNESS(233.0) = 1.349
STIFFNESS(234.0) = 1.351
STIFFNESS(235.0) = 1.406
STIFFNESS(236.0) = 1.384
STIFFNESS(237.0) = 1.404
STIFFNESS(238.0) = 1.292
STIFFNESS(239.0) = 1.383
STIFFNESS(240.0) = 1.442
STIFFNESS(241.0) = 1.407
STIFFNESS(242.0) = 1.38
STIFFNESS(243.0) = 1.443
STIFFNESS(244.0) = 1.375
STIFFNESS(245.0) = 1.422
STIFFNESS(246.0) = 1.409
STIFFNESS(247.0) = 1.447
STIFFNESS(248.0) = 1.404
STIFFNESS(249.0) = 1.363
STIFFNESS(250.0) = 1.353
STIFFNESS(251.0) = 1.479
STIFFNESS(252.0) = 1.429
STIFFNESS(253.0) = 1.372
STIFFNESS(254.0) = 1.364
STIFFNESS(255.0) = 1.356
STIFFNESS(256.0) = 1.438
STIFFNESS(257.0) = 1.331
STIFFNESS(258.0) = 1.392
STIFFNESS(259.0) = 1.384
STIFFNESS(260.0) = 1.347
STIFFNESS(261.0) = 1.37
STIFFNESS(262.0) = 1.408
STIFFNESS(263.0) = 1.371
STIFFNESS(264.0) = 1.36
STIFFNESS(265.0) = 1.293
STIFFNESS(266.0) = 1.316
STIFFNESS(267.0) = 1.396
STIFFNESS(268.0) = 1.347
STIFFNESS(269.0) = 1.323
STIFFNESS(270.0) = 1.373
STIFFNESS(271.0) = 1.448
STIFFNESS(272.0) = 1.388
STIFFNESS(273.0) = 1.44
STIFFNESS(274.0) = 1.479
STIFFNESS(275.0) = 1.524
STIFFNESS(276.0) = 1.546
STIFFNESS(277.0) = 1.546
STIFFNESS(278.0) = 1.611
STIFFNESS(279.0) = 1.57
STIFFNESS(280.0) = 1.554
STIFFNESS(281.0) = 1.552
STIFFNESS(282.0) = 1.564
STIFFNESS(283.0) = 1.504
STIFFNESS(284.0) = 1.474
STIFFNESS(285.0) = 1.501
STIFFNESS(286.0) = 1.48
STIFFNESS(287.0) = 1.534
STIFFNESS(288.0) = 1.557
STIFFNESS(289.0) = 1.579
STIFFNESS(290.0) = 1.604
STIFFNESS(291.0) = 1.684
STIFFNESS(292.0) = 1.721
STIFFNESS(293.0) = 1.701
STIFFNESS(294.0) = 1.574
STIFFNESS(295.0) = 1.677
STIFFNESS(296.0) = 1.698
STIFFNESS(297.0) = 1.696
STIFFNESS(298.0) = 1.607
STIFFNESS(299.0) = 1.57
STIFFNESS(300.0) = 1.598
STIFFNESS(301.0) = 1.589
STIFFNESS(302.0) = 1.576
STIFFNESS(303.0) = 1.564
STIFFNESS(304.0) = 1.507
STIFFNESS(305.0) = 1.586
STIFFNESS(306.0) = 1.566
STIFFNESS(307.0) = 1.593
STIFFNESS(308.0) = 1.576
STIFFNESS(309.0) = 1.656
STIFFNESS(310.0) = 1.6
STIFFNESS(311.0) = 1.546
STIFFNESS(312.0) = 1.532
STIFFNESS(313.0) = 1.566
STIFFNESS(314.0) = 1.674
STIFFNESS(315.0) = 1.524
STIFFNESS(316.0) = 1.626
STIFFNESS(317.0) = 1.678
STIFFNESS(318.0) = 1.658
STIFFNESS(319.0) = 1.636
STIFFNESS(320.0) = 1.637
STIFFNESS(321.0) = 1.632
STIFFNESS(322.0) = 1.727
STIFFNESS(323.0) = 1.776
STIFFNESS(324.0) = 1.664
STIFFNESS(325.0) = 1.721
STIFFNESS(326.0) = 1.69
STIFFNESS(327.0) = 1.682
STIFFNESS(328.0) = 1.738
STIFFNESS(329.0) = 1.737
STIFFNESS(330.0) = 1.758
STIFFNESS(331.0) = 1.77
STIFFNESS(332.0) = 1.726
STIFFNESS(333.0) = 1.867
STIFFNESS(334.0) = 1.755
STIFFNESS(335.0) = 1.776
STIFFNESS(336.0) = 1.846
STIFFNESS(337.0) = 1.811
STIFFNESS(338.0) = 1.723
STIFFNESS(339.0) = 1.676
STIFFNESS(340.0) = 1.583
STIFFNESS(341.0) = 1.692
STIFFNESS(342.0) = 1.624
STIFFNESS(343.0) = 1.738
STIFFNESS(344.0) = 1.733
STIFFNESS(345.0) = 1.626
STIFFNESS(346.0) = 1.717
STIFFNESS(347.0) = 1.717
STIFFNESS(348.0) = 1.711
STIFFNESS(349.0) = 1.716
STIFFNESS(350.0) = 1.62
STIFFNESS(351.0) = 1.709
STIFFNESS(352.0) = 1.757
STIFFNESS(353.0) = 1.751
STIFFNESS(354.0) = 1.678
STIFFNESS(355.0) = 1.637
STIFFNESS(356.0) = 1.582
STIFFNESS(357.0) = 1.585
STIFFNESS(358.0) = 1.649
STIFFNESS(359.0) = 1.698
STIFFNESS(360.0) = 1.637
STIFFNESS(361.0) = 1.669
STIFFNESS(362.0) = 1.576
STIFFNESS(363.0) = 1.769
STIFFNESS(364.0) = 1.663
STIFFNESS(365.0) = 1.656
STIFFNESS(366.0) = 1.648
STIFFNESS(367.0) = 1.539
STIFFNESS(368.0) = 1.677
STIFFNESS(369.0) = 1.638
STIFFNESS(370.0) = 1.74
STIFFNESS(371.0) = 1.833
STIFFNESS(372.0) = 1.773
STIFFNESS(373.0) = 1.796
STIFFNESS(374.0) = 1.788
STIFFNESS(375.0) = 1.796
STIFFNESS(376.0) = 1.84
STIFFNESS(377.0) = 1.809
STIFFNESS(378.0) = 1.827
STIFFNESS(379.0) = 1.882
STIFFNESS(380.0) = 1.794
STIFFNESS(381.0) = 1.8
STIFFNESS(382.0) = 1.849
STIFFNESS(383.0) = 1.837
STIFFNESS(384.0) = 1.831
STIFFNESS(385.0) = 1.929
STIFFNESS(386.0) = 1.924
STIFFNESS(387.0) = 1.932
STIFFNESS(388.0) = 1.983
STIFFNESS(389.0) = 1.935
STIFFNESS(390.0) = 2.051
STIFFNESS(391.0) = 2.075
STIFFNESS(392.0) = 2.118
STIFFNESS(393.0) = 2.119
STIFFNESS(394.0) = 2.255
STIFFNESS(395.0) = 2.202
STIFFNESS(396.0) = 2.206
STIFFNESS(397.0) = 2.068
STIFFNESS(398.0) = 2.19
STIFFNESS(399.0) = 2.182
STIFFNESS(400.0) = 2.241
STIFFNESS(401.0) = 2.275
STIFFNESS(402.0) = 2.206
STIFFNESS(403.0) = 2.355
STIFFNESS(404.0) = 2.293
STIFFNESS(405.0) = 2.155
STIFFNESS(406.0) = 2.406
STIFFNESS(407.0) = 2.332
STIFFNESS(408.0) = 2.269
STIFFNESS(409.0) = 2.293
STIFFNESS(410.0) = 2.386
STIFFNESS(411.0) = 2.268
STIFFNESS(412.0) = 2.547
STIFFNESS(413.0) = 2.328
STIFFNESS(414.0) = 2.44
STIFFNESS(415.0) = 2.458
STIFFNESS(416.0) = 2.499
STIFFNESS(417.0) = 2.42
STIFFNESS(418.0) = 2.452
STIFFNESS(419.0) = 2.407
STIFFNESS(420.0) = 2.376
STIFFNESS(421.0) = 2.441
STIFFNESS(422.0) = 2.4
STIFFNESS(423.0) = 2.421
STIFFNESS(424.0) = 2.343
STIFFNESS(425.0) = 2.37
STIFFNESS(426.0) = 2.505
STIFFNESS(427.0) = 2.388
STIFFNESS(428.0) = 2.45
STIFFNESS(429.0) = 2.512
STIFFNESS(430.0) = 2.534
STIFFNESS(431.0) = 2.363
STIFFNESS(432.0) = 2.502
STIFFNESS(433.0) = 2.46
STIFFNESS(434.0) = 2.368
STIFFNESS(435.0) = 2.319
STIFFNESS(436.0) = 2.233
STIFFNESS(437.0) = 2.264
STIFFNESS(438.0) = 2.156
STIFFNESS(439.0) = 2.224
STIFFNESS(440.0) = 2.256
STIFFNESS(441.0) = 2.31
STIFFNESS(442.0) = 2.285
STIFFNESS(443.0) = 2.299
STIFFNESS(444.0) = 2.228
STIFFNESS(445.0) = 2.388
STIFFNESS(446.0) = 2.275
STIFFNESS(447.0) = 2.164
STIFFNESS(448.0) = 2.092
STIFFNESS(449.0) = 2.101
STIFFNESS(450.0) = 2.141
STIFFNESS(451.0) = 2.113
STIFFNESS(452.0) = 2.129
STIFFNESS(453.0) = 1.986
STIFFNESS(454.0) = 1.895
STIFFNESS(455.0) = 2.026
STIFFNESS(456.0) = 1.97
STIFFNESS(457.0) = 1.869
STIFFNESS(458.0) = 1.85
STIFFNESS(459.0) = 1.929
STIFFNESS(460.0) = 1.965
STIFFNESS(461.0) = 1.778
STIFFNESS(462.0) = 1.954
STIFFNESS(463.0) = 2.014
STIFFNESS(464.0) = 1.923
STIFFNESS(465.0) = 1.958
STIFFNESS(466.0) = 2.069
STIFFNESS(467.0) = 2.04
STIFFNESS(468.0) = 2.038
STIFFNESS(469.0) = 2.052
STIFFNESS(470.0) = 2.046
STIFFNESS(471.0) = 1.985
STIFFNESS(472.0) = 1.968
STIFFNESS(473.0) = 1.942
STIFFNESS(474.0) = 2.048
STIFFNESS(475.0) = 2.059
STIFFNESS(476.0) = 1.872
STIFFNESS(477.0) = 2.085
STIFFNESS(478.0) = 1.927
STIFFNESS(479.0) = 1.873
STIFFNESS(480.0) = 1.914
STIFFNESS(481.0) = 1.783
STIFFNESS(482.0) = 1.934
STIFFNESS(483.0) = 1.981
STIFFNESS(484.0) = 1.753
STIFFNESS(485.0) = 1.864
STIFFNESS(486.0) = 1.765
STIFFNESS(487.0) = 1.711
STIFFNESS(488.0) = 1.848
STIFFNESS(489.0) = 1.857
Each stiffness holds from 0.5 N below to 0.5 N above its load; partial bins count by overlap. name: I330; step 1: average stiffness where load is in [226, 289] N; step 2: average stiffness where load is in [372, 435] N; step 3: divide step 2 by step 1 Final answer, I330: 1.55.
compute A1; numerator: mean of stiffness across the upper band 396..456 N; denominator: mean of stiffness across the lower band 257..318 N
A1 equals 1.5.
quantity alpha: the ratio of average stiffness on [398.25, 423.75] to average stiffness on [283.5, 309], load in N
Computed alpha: 1.5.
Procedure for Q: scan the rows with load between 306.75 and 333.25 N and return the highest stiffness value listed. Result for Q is 1.867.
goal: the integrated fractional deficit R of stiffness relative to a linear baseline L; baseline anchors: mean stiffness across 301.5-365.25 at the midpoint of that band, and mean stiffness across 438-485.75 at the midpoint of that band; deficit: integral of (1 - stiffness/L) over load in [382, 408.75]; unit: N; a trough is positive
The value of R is -4.08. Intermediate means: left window 1.67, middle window 2.13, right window 2.03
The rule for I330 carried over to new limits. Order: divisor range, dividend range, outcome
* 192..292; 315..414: 1.29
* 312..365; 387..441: 1.36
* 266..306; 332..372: 1.10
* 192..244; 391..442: 1.63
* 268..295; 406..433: 1.58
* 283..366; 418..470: 1.33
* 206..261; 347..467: 1.49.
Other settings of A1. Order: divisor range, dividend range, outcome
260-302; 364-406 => 1.29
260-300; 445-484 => 1.32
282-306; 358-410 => 1.23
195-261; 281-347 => 1.16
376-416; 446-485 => 0.93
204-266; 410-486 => 1.56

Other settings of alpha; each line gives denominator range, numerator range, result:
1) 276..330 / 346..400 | 1.13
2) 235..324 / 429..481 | 1.40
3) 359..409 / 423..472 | 1.11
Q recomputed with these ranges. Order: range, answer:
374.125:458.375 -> 2.547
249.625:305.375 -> 1.721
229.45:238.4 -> 1.406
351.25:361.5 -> 1.757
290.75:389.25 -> 1.983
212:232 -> 1.472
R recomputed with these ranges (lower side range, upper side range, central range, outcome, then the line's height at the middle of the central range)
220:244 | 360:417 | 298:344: 1.9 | 1.73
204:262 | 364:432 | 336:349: 1.2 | 1.88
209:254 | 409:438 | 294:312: 1.7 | 1.76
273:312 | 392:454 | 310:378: 6.0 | 1.86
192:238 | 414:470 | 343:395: 4.8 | 1.97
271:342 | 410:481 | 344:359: 1.1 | 1.81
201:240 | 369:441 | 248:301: 4.8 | 1.63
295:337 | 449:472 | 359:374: 0.7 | 1.77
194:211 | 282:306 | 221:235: 1.9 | 1.55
